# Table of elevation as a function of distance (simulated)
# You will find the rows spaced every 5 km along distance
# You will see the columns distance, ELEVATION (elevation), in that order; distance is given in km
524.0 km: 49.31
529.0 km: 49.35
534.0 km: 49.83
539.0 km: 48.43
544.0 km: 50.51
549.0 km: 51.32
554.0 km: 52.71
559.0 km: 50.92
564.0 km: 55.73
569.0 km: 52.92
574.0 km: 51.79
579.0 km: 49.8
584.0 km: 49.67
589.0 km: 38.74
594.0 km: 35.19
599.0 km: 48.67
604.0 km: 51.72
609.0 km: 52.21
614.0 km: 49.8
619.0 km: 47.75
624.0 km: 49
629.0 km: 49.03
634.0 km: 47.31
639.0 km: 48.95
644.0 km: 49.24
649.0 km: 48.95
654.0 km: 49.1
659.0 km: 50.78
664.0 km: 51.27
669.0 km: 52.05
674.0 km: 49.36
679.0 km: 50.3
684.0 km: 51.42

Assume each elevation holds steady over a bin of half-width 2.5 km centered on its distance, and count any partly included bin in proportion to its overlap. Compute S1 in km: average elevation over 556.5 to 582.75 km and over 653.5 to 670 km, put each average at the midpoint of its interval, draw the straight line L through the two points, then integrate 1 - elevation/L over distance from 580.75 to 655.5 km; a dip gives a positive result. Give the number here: 5.5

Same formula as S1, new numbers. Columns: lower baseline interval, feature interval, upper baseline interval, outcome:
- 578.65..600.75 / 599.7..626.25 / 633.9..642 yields -2.3 km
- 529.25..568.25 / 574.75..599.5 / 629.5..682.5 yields 3.0 km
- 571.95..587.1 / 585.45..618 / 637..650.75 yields 2.2 km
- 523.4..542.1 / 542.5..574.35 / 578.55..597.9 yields -4.1 km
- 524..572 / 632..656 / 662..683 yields 1.0 km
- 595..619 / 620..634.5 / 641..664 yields 0.3 km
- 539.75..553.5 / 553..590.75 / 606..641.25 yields -0.1 km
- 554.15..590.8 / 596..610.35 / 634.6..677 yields 0.0 km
